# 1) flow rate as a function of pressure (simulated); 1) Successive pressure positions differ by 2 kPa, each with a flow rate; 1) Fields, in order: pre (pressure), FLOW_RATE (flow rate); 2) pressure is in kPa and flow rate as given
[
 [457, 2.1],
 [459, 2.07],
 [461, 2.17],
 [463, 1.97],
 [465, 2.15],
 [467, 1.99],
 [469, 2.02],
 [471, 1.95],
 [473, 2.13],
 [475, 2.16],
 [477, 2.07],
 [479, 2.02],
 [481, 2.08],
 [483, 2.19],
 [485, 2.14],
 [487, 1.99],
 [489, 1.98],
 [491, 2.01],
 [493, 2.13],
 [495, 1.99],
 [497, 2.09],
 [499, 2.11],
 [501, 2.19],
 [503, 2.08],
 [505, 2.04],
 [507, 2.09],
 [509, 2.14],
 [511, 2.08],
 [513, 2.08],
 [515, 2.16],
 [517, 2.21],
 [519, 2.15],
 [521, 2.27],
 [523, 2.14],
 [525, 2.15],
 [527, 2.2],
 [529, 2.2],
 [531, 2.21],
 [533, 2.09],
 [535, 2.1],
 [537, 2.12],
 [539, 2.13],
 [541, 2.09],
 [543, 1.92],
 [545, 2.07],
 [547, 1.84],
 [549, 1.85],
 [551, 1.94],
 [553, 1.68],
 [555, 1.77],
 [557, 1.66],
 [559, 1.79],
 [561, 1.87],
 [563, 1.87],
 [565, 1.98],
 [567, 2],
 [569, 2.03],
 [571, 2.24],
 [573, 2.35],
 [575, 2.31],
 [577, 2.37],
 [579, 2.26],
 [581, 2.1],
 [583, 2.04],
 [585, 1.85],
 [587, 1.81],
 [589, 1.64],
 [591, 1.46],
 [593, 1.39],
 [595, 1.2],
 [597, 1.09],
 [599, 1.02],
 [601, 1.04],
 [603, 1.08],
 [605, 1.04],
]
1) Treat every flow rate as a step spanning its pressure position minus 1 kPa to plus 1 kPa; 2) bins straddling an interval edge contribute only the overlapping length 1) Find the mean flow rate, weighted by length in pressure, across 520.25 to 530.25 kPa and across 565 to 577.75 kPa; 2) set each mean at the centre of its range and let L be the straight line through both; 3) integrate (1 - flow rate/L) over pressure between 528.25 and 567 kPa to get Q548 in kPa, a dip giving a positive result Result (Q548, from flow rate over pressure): 4.18 kPa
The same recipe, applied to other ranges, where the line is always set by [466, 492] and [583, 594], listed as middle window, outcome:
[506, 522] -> -1.8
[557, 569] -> -0.9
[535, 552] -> -1.6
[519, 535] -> -2.4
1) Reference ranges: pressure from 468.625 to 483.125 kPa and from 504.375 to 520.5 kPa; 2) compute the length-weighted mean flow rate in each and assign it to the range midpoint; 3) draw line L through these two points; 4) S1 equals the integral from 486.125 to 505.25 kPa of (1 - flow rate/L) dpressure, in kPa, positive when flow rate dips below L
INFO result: 0.36 kPa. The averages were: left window 2.07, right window 2.13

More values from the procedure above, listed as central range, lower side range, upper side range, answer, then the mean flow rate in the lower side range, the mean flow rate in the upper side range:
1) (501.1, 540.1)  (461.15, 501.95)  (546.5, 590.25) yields -2.27 kPa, 2.07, 1.96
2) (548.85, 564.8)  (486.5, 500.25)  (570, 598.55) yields 0.82 kPa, 2.05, 1.85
